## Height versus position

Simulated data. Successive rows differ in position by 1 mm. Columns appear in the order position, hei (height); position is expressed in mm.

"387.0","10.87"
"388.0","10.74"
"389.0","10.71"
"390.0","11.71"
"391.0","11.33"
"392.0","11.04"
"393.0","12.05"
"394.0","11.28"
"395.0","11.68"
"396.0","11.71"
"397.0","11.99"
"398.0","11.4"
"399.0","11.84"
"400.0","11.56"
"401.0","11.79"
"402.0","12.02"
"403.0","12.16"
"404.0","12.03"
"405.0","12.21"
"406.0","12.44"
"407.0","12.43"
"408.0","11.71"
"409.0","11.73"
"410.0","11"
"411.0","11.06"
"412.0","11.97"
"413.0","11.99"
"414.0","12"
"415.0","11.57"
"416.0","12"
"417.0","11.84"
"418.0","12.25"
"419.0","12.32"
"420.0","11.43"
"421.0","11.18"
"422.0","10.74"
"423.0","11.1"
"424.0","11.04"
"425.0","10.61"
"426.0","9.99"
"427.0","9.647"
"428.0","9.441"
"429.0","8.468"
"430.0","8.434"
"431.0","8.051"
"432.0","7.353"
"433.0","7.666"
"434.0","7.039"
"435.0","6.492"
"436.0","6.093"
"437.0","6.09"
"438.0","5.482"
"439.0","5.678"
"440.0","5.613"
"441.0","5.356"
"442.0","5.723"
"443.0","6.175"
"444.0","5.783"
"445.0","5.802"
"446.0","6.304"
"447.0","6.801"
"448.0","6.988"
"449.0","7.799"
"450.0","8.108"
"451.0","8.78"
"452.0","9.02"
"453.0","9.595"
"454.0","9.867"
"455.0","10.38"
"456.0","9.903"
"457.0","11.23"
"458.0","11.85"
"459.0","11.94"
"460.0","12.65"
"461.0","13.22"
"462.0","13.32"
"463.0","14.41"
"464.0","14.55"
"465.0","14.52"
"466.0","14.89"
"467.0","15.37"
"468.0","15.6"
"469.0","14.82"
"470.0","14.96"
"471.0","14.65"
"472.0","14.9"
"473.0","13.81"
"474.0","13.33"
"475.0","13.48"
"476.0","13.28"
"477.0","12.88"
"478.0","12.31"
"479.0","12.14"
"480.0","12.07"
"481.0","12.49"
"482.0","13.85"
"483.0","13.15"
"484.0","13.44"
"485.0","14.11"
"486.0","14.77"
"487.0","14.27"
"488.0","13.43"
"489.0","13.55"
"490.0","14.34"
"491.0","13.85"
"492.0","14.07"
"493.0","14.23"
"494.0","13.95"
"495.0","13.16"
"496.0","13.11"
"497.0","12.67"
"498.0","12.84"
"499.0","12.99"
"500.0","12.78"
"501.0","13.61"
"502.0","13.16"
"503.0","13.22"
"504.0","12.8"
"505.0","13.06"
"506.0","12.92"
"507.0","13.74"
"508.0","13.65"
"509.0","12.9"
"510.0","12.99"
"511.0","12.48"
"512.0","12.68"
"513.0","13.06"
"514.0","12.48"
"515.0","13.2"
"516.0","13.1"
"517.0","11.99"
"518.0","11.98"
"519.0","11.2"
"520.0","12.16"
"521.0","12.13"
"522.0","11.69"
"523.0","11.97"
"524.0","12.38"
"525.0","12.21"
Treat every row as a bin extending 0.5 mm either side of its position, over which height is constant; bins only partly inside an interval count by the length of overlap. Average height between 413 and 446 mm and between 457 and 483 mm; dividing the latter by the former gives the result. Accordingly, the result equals 1.6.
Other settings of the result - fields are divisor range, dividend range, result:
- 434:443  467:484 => 2.31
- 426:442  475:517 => 1.84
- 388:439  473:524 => 1.23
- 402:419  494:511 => 1.10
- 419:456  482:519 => 1.63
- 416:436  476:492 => 1.38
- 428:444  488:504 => 2.00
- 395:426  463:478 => 1.22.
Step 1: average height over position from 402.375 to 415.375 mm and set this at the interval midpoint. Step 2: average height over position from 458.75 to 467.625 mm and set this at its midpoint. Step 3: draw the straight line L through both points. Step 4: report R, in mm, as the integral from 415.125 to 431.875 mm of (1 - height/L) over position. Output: 2.6 mm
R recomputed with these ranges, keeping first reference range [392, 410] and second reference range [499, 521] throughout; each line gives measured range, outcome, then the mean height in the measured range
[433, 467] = 8.9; 9.09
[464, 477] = -2.0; 14.4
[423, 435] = 3.2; 8.88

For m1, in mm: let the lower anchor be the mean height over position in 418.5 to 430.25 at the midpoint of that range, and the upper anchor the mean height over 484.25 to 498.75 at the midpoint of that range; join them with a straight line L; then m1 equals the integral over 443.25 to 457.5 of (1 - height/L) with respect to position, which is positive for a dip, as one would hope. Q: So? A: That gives 4.2 mm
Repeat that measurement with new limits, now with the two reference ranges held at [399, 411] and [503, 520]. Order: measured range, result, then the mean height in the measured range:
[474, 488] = -0.8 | 13.3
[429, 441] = 5.3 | 6.74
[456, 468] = -1.0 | 13.4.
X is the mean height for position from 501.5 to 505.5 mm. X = 13.1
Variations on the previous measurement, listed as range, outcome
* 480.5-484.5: 13.2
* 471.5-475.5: 13.9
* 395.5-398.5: 11.7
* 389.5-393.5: 11.5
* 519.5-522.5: 12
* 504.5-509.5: 13.3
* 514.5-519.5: 12.3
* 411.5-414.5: 12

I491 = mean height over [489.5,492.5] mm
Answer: 14.1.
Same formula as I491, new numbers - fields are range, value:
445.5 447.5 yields 6.55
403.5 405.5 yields 12.1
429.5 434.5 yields 7.71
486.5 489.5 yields 13.8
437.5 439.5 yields 5.58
